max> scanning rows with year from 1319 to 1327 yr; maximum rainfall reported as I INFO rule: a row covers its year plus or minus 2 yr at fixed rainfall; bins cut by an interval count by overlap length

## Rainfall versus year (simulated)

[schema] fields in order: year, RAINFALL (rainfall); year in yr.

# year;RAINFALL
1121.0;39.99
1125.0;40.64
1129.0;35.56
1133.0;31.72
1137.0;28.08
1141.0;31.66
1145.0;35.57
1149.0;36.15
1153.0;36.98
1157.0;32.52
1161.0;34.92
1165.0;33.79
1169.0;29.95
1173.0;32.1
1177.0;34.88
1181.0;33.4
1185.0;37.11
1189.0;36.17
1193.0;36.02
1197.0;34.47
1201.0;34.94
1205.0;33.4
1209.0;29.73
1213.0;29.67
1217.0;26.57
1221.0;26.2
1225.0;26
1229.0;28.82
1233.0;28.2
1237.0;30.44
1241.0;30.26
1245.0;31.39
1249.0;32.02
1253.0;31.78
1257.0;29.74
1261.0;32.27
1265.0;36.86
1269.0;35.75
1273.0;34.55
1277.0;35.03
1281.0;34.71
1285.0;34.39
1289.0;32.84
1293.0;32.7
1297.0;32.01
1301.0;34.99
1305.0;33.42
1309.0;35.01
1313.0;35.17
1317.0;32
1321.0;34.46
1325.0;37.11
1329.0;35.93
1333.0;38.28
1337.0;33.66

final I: 37.11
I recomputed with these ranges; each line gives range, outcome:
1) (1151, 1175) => 36.98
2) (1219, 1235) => 28.82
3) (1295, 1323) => 35.17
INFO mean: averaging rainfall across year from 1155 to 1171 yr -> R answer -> 32.8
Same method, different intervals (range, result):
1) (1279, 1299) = 33.3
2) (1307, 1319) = 34.1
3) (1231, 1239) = 29.3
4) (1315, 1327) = 34.5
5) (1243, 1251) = 31.7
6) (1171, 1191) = 34.7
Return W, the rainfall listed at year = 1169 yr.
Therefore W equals 29.95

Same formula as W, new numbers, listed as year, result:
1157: 32.52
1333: 38.28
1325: 37.11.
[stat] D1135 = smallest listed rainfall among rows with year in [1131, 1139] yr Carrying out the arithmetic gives 28.08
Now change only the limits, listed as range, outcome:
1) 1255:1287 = 29.74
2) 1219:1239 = 26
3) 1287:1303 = 32.01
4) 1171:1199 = 32.1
